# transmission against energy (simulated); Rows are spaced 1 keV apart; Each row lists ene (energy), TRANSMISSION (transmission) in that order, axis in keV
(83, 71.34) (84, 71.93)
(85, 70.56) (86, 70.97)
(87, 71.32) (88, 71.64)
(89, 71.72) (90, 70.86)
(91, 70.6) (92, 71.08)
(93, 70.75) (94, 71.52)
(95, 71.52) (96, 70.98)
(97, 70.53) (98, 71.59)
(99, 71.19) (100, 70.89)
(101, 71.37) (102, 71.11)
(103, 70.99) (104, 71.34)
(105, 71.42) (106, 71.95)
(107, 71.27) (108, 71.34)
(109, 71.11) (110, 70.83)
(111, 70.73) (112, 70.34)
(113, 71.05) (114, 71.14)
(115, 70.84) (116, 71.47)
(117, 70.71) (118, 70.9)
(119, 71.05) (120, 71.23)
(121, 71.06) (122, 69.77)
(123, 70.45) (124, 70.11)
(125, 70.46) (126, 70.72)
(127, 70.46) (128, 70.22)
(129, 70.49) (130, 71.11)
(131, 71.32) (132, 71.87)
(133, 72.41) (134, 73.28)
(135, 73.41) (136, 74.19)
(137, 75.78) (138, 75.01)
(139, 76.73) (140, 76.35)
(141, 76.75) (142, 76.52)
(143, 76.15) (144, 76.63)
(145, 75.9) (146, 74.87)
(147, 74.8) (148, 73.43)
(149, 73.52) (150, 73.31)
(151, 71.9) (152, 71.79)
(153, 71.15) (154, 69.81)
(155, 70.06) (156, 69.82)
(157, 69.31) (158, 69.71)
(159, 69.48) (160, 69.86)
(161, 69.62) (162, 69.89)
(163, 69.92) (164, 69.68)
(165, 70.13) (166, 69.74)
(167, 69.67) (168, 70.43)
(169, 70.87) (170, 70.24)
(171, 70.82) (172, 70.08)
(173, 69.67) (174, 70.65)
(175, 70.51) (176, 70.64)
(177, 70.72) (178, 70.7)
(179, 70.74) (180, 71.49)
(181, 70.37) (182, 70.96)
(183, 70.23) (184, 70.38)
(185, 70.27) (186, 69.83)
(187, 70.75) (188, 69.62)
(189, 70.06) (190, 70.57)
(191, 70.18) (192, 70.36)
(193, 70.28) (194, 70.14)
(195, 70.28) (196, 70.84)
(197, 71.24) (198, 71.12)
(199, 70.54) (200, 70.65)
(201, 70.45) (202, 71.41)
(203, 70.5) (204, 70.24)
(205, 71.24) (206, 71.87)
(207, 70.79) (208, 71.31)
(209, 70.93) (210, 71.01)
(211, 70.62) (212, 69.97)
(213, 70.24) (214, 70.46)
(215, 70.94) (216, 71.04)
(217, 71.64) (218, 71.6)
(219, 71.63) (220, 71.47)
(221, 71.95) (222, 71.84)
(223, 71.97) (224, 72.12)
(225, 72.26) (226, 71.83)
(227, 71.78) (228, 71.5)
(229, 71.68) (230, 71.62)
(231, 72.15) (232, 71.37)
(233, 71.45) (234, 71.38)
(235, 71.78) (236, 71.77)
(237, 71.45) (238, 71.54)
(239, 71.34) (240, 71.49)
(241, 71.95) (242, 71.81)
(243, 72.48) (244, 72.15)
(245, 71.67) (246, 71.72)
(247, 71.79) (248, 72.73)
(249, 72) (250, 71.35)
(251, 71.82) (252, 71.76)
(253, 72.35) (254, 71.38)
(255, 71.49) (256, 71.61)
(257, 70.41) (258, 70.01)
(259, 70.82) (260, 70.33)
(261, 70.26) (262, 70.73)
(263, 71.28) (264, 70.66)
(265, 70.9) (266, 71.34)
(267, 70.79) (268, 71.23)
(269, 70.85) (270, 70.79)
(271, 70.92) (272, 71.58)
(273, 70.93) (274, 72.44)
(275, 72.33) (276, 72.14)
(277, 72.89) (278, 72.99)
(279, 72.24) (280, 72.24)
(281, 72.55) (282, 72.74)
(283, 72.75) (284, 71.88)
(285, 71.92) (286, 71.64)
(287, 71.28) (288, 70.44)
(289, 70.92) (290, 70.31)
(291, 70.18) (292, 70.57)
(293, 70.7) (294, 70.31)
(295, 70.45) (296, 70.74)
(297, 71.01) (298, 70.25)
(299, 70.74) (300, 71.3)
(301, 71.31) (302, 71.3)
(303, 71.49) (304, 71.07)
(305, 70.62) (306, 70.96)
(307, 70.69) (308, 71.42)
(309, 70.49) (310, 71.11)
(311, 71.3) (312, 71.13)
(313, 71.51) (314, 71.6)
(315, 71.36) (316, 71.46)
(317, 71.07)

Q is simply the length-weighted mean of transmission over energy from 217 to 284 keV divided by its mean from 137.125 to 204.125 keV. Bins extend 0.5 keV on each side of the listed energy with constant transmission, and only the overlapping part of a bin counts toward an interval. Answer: 1.00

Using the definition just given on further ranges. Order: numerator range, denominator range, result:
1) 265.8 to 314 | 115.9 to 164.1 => 0.99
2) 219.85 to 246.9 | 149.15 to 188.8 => 1.02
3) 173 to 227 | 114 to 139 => 0.99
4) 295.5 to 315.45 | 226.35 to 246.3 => 0.99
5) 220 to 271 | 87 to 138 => 1.00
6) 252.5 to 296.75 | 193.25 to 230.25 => 1.00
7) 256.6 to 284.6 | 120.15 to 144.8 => 0.98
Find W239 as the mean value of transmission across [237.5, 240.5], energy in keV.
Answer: 71.5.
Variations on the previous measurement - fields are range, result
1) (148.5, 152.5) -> 72.6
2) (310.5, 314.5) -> 71.4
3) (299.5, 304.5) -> 71.3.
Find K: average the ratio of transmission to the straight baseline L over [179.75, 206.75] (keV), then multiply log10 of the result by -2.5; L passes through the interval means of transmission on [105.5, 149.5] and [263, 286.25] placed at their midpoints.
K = 0.024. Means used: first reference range 72.5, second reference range 71.8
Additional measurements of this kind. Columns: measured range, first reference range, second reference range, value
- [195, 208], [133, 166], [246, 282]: 0.02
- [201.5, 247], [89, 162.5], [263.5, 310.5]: 0.00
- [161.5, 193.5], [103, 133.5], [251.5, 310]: 0.01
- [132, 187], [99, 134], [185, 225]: -0.01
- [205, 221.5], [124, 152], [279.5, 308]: 0.02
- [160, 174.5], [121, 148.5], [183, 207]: 0.03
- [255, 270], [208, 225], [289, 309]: 0.00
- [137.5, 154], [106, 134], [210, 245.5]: -0.05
